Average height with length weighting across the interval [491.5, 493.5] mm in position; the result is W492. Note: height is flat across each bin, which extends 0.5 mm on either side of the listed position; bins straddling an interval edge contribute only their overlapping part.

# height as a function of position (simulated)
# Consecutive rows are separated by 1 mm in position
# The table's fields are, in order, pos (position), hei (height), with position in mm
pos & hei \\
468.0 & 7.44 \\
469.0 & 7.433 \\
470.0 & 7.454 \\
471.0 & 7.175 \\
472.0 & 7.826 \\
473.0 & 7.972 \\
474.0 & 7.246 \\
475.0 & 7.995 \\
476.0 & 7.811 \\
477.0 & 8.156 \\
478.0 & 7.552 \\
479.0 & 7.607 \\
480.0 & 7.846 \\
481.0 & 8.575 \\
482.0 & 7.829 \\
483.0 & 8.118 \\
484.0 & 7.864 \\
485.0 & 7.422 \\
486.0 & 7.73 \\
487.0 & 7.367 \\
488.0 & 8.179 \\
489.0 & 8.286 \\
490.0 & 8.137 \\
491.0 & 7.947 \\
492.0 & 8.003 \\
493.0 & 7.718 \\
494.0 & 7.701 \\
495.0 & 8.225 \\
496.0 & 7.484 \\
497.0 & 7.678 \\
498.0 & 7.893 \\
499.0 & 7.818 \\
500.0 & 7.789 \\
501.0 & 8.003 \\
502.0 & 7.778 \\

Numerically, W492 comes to 7.86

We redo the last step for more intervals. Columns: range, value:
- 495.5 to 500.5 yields 7.73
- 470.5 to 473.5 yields 7.66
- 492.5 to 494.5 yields 7.71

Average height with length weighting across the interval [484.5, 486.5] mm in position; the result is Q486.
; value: 7.58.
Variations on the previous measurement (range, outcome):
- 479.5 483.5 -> 8.09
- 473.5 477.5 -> 7.8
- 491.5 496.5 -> 7.83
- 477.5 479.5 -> 7.58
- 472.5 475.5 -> 7.74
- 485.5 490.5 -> 7.94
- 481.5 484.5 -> 7.94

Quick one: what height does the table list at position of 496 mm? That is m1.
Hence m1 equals 7.484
